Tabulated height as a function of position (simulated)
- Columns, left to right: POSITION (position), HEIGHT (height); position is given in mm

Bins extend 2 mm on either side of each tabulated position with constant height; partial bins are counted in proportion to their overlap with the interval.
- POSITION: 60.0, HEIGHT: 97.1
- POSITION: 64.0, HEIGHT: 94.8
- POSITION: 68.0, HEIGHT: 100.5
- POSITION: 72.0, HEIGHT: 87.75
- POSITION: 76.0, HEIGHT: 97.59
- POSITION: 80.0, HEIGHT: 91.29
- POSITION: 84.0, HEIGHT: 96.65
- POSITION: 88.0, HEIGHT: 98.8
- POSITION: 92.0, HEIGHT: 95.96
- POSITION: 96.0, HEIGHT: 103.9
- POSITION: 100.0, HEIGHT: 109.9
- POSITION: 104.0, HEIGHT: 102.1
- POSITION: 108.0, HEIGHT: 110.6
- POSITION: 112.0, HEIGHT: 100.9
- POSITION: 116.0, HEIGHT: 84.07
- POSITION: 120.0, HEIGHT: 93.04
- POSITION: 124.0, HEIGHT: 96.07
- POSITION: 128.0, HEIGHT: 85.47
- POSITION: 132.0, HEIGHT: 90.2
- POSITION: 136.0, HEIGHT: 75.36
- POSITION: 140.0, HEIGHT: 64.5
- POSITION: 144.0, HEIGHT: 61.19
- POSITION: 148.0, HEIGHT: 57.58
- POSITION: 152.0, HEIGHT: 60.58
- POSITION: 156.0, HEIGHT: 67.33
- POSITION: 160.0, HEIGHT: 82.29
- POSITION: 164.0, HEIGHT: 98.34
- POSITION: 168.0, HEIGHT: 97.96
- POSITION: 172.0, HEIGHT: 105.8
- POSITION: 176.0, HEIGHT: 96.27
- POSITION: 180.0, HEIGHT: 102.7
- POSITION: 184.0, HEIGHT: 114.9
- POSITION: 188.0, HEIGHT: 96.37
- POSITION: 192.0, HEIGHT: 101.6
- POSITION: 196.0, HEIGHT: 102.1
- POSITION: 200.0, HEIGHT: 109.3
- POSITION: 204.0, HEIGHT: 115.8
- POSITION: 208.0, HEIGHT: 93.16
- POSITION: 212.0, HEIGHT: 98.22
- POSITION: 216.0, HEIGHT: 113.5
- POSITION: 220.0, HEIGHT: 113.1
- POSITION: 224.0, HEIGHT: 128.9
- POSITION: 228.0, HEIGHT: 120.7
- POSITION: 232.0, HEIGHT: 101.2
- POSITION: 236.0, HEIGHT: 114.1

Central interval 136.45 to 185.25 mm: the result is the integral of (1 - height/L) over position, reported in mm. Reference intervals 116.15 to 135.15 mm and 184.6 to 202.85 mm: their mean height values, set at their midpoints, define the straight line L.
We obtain 7.1 mm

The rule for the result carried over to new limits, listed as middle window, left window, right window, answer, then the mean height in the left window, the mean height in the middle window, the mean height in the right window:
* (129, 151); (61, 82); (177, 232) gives 6.8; 94.5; 70.1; 108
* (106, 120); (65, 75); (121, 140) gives -1.6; 94.5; 97.7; 84.8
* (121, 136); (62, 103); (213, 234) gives 2.1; 97.8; 88.7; 115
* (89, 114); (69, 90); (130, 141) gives -4.5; 94.7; 104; 77.8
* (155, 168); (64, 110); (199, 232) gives 2.4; 99.3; 86.2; 111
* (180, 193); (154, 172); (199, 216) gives -1.0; 88.6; 104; 105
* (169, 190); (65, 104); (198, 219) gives 0.3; 98.2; 103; 106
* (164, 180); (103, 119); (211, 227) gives 1.1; 98.9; 100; 115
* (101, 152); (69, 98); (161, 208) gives 7.3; 96.1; 84.6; 103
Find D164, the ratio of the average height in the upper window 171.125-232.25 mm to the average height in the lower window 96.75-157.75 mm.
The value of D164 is 1.27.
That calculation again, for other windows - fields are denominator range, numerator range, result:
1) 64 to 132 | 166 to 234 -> 1.10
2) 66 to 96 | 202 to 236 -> 1.15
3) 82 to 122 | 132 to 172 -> 0.77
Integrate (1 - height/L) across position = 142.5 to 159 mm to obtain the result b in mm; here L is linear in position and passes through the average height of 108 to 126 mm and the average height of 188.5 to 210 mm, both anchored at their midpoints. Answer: 6.00 mm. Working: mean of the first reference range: 95.4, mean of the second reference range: 104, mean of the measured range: 62.9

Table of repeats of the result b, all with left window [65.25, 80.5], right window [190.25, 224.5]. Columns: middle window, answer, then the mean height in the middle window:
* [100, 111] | -1.0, 106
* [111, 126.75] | 1.0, 92.7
